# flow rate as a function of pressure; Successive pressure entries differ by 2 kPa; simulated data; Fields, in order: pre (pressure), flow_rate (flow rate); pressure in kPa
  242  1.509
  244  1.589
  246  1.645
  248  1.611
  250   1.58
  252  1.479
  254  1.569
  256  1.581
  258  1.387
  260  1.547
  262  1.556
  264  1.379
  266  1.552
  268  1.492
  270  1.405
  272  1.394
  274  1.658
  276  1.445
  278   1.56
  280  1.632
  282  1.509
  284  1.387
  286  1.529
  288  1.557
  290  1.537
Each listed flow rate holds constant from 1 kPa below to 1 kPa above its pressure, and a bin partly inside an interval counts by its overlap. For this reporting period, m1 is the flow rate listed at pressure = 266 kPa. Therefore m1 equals 1.552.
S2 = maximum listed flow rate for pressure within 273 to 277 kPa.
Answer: 1.658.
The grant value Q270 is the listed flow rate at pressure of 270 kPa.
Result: 1.405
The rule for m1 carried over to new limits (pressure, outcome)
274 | 1.658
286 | 1.529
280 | 1.632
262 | 1.556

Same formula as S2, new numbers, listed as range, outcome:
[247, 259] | 1.611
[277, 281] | 1.632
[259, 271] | 1.556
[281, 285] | 1.509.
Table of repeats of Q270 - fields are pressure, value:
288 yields 1.557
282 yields 1.509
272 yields 1.394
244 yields 1.589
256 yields 1.581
